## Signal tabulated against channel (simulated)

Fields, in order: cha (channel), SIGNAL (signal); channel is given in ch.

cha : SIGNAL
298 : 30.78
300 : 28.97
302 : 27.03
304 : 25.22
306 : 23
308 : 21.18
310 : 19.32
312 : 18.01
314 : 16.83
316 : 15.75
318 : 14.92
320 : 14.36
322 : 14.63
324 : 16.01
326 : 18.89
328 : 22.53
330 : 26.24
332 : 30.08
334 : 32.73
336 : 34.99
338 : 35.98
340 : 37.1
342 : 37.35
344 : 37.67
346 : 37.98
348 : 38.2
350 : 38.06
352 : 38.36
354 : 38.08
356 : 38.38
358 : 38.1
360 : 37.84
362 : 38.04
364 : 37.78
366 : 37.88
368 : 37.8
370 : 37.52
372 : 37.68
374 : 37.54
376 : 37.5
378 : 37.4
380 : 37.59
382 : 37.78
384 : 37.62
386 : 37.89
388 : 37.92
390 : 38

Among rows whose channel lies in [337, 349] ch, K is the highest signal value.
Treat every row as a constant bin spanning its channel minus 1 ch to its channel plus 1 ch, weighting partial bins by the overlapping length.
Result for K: 38.2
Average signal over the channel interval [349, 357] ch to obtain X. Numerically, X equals 38.2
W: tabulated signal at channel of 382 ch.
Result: 37.78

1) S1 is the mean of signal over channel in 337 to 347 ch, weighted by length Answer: 37.2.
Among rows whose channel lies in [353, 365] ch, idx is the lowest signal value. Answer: 37.78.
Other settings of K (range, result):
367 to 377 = 37.8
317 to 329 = 22.53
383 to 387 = 37.89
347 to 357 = 38.38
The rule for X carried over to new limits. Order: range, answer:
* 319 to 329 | 17.3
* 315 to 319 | 15.3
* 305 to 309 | 22.1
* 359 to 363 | 37.9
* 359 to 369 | 37.9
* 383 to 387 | 37.8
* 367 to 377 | 37.6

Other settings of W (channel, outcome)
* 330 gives 26.24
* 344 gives 37.67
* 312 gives 18.01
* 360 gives 37.84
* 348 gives 38.2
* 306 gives 23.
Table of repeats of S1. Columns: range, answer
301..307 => 25.1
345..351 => 38.1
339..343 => 37.2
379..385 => 37.7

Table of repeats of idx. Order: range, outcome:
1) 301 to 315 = 16.83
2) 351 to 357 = 38.08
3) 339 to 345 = 37.1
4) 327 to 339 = 22.53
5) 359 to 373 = 37.52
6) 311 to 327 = 14.36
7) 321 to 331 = 14.63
